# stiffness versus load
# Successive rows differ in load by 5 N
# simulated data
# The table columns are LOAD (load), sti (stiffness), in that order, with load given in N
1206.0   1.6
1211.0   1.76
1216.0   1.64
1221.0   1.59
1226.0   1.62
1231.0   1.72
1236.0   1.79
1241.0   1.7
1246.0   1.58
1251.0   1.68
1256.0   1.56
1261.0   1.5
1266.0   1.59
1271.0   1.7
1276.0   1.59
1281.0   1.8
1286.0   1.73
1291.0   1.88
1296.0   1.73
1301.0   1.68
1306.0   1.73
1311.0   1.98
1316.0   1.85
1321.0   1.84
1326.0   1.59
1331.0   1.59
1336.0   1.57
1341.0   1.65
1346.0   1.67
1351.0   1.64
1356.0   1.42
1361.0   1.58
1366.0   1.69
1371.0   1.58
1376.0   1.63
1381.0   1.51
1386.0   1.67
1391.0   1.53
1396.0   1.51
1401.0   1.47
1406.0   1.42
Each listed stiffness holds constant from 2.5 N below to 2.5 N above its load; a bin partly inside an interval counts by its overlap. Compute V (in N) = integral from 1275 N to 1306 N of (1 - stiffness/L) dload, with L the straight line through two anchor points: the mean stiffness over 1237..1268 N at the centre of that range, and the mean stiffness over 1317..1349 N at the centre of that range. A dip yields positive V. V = -2.03 N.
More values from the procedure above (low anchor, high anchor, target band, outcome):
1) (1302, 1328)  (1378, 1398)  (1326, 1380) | 2.31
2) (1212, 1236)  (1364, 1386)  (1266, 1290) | -0.86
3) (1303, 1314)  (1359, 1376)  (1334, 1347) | 0.72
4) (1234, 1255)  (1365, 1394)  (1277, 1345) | -4.10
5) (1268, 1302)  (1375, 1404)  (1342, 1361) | 0.37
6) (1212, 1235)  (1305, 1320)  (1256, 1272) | 1.57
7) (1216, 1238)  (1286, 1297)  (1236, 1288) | 2.73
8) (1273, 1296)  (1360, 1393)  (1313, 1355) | -0.02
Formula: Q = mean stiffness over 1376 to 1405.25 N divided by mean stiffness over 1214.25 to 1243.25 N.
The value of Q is 0.92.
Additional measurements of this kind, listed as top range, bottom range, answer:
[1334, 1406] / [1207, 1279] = 0.96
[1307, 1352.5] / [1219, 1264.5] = 1.05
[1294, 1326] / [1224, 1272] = 1.09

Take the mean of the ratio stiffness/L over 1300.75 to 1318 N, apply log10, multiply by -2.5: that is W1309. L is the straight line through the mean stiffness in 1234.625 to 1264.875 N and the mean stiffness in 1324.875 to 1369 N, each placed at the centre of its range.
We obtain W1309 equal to -0.14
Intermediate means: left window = 1.63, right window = 1.6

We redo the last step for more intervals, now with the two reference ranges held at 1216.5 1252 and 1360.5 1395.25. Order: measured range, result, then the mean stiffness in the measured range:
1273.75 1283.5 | -0.03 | 1.7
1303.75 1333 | -0.09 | 1.77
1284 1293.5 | -0.11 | 1.81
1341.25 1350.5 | -0.03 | 1.66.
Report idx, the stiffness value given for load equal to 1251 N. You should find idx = 1.68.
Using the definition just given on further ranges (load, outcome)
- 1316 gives 1.85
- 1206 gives 1.6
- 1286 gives 1.73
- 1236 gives 1.79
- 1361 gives 1.58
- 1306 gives 1.73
